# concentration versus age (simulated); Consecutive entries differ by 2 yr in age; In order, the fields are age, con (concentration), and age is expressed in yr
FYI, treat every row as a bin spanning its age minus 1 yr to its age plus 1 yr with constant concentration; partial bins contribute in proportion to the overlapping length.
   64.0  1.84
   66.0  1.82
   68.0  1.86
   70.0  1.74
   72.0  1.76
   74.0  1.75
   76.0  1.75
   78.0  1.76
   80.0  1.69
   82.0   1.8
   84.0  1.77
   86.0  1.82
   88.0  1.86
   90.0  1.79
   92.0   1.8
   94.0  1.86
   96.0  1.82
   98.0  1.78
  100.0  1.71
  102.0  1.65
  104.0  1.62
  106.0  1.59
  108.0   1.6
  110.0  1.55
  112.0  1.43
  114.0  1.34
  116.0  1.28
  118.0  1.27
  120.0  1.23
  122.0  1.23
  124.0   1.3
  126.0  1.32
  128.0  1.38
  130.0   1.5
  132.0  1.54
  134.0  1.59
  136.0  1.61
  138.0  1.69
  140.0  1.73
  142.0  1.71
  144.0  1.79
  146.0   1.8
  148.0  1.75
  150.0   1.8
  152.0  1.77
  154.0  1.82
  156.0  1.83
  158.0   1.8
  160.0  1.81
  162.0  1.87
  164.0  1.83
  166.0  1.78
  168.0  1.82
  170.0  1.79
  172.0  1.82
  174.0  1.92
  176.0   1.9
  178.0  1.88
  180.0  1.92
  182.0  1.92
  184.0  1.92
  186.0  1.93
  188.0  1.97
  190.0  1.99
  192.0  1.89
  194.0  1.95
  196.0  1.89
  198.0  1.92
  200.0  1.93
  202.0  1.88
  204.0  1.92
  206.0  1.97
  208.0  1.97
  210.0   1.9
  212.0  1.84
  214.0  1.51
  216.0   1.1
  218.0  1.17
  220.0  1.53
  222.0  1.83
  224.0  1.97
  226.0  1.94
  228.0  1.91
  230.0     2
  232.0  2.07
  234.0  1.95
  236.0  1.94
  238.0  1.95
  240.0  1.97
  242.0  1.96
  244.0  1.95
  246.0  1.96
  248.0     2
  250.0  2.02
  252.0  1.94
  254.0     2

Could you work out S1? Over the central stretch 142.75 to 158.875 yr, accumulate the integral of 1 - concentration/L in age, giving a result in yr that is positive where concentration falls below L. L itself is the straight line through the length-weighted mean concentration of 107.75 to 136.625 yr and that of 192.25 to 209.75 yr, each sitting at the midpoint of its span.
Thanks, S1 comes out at -2.0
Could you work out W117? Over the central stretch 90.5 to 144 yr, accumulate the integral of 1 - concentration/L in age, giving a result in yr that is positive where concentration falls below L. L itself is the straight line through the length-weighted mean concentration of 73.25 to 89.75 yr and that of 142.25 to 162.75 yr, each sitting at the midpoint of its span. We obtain 7.10 yr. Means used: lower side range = 1.78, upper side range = 1.8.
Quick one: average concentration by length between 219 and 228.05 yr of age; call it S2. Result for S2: 1.83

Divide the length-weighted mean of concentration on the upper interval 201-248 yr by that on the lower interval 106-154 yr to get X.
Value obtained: 1.2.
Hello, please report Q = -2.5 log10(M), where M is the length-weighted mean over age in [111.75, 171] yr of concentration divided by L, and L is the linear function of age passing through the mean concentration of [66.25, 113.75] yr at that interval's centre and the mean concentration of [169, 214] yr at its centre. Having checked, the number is 0.13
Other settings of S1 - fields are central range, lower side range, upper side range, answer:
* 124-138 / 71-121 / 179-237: 1.8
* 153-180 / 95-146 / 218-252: -2.4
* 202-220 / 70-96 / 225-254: 2.4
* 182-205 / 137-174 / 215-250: -1.4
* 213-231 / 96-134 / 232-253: 2.2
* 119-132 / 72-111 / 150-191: 3.3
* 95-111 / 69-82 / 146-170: 0.9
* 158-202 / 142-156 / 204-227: -3.4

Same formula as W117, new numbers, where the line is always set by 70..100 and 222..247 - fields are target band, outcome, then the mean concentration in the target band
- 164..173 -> 0.4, 1.81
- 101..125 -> 5.2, 1.42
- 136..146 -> 0.7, 1.73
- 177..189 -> -0.2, 1.92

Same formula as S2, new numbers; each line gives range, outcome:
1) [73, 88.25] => 1.77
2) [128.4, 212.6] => 1.83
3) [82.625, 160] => 1.63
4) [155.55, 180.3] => 1.84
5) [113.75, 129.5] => 1.3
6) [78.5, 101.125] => 1.79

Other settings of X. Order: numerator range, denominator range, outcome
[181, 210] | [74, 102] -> 1.09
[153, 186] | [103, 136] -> 1.30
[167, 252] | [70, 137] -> 1.17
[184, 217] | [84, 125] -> 1.17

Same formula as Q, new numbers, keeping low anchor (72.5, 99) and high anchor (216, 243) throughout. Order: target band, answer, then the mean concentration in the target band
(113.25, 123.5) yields 0.38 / 1.27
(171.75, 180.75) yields -0.04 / 1.89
